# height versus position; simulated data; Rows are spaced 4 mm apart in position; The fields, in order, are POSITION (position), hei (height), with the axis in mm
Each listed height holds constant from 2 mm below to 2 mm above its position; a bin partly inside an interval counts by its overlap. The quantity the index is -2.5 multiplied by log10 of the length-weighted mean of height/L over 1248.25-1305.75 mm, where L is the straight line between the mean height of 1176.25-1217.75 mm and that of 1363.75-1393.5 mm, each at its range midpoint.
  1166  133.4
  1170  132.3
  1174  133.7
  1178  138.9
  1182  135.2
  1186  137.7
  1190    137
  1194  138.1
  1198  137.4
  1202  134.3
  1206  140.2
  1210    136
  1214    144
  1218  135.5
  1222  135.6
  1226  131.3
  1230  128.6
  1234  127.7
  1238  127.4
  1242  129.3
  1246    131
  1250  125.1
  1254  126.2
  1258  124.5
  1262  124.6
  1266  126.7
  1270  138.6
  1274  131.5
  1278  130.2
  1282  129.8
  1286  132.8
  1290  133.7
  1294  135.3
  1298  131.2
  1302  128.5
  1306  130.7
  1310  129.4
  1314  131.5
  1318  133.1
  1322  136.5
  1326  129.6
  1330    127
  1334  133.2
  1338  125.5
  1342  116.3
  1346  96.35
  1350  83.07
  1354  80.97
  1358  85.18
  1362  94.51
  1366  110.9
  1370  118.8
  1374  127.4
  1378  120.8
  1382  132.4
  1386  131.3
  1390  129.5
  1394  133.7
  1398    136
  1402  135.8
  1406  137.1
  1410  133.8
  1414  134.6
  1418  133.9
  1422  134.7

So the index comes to 0.02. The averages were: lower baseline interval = 138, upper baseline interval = 125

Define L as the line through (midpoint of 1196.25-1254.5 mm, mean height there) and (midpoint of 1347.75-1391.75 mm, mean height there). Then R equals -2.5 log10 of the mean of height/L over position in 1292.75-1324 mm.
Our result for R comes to -0.10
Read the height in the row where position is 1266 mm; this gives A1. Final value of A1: 126.7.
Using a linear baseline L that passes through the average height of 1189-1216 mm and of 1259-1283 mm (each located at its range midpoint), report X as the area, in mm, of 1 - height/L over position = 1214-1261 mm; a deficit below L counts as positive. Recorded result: 1.5 mm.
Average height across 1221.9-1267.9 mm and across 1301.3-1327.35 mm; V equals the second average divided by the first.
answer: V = 1.03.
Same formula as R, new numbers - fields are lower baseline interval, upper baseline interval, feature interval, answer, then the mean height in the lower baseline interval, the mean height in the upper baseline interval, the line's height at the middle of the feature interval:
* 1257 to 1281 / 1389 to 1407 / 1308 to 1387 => 0.14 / 130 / 135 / 133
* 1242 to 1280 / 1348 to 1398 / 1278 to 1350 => -0.05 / 129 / 113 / 121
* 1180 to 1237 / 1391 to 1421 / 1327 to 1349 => 0.14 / 135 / 135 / 135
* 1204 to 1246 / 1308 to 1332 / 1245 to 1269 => 0.05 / 133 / 131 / 133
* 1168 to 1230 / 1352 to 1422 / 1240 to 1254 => 0.04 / 136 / 123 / 133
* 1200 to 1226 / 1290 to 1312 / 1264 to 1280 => 0.01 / 137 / 131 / 133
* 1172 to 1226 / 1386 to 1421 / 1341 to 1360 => 0.43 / 137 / 134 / 135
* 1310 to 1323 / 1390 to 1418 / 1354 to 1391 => 0.17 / 133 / 135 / 134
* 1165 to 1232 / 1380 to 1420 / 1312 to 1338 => 0.03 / 136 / 134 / 135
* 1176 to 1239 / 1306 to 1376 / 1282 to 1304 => -0.08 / 135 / 116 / 123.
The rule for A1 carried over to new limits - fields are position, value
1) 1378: 120.8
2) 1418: 133.9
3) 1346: 96.35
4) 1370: 118.8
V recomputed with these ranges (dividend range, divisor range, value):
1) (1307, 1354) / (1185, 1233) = 0.88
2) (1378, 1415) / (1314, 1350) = 1.08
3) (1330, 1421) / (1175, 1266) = 0.90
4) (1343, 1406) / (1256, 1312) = 0.88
